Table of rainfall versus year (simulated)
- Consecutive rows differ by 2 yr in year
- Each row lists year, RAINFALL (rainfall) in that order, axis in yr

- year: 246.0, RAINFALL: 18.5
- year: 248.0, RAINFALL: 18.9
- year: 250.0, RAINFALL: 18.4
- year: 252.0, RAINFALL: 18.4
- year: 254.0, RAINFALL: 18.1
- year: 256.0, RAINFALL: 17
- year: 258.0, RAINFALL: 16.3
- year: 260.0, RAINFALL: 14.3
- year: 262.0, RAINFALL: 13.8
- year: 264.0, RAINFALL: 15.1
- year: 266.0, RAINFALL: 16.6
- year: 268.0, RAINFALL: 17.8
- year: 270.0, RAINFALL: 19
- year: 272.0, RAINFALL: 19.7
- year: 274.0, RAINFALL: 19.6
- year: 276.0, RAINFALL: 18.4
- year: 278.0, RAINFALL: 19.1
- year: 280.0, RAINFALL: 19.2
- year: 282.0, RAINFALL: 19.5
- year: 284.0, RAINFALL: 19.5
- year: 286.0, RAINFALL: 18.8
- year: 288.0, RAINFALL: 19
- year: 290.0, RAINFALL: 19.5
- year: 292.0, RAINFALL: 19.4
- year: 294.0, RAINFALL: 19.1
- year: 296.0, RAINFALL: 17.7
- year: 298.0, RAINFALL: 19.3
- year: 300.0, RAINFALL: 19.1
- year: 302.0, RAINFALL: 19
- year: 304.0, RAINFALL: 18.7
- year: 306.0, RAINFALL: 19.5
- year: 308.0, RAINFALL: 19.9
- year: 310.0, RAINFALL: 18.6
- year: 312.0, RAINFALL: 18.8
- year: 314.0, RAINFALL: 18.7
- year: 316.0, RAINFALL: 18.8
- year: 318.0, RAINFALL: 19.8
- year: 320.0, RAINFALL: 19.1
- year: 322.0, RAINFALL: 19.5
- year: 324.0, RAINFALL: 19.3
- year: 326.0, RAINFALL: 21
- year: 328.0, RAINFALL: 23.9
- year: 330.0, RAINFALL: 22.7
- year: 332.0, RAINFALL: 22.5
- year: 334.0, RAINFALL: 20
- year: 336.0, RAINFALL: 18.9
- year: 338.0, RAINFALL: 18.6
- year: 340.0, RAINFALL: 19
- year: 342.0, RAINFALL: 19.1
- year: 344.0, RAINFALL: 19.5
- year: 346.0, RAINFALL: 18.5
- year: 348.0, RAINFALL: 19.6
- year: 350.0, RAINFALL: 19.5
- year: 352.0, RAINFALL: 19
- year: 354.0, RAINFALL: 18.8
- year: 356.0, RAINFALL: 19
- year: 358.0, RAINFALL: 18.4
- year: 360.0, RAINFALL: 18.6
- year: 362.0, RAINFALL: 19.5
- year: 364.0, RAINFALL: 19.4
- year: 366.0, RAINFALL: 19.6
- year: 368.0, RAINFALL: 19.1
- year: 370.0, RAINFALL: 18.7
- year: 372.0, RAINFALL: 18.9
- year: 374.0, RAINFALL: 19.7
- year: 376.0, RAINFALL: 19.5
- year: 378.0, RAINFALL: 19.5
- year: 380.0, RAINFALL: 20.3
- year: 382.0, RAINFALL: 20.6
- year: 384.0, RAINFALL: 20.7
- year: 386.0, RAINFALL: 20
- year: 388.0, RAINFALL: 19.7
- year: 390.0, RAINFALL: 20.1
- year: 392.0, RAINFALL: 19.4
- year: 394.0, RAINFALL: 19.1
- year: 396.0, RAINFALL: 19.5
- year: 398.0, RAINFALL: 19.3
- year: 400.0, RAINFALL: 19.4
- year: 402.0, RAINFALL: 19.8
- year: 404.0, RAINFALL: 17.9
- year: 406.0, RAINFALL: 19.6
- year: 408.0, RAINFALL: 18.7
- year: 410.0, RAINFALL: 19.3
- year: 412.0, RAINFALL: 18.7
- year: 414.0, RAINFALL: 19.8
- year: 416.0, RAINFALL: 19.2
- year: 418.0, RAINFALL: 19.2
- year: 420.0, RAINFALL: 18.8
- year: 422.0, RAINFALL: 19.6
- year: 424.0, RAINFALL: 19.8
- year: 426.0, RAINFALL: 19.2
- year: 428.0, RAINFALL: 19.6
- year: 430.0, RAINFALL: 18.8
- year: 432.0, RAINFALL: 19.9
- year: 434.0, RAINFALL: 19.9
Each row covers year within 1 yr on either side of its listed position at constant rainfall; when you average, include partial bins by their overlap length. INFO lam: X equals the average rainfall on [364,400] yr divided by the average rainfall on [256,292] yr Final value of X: 1.09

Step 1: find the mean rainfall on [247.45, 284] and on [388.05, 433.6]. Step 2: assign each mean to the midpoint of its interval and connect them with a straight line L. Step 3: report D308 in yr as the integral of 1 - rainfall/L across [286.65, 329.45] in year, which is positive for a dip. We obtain -2.9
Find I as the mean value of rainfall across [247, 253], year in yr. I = 18.6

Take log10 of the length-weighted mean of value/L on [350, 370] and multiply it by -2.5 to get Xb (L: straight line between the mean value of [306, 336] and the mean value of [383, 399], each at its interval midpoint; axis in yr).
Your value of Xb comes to 0.05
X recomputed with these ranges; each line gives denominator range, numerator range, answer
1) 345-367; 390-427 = 1.01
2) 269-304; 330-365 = 1.01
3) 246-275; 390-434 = 1.11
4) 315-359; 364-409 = 0.99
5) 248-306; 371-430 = 1.07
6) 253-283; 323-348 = 1.15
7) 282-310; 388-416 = 1.01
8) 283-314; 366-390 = 1.03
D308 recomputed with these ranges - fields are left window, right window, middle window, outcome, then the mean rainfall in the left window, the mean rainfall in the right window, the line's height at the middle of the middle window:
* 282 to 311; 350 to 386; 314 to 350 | -1.31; 19.1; 19.4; 19.2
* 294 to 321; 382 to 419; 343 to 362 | 0.20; 19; 19.4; 19.2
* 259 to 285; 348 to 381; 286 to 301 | -0.71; 17.8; 19.2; 18.1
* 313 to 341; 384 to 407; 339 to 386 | 1.08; 20.1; 19.5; 19.8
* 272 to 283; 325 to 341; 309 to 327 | 0.97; 19.2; 20.8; 20.4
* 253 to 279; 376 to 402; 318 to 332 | -1.86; 17.3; 19.8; 18.5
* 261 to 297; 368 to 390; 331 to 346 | -0.31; 18.4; 19.7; 19.2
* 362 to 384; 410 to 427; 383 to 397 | -0.23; 19.6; 19.3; 19.5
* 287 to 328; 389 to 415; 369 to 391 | -0.58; 19.3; 19.3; 19.3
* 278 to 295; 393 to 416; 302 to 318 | 0.15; 19.2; 19.2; 19.2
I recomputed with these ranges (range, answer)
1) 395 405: 19.2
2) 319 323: 19.3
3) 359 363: 19.1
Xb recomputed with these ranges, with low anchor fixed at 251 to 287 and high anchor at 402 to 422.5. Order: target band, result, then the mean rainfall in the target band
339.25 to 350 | -0.04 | 19.2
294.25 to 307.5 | -0.05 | 18.9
